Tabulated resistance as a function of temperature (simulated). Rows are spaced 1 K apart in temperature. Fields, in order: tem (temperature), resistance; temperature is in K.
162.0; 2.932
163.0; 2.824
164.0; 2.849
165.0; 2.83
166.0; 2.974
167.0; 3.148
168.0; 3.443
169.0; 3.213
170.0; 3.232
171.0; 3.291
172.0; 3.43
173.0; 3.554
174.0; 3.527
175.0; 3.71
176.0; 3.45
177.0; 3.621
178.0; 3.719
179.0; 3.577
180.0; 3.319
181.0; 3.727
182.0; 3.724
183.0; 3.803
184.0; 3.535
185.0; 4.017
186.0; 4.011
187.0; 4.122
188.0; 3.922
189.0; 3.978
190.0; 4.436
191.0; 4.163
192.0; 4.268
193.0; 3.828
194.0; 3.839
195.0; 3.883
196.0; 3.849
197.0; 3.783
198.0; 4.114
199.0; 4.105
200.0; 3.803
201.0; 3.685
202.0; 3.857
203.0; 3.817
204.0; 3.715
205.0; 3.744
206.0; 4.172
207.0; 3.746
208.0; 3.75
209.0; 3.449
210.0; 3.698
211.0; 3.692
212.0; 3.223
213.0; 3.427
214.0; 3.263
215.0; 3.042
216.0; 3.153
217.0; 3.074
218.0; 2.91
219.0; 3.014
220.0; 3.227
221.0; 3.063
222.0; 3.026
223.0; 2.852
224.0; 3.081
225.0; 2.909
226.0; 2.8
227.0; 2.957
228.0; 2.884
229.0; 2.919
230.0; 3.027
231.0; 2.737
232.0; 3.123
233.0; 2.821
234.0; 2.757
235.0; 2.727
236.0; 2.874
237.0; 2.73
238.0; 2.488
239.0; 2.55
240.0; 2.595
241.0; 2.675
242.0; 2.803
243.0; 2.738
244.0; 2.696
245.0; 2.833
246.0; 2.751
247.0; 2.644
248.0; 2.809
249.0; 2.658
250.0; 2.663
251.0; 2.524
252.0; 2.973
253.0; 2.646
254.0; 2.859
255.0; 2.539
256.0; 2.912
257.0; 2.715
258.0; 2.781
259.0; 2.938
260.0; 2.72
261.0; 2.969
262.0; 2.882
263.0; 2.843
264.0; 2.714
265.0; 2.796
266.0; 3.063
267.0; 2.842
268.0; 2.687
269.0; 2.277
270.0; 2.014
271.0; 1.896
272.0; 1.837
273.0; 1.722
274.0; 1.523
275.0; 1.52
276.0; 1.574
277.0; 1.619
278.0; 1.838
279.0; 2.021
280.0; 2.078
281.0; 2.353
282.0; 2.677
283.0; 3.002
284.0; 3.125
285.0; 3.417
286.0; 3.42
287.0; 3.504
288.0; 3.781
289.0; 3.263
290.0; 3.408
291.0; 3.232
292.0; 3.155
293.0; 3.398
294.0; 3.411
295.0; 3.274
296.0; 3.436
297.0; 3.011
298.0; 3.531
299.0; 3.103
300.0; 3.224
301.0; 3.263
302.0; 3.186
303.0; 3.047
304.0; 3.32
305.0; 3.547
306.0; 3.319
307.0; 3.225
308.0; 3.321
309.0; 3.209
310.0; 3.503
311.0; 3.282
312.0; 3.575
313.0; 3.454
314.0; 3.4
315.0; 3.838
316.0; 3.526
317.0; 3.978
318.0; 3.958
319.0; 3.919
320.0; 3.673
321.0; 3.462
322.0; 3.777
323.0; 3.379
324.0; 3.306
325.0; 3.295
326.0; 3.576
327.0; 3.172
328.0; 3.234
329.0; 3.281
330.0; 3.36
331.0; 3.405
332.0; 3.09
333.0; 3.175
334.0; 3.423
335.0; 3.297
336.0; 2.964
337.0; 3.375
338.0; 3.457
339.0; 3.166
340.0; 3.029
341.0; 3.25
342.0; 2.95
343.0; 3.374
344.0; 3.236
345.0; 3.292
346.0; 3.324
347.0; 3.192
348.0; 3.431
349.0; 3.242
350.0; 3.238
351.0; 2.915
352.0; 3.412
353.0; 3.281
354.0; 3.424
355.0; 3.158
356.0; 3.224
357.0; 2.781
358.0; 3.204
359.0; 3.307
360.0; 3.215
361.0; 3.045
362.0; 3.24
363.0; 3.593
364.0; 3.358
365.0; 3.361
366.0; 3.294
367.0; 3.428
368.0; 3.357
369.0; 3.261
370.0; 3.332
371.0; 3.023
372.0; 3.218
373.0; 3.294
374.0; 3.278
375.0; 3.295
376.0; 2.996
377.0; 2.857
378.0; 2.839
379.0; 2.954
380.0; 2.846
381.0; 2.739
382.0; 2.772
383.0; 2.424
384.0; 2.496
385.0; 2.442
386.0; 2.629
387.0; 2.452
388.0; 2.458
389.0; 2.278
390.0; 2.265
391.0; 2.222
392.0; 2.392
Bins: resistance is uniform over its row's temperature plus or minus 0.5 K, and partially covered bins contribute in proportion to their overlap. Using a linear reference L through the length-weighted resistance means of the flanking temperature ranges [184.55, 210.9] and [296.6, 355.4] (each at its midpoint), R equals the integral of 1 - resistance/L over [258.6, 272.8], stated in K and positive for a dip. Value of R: 4.0 K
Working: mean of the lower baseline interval 3.91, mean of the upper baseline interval 3.35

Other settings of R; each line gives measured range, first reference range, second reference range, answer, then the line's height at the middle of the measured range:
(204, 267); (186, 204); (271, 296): 7.6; 3.37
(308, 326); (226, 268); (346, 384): -3.3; 3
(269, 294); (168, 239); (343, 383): 5.6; 3.32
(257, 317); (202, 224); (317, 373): 7.6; 3.34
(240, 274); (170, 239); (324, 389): 7.3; 3.35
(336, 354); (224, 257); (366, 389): -2.2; 2.89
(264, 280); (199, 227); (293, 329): 6.1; 3.4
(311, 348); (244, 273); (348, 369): -3.8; 3.08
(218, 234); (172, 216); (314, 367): 3.1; 3.66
